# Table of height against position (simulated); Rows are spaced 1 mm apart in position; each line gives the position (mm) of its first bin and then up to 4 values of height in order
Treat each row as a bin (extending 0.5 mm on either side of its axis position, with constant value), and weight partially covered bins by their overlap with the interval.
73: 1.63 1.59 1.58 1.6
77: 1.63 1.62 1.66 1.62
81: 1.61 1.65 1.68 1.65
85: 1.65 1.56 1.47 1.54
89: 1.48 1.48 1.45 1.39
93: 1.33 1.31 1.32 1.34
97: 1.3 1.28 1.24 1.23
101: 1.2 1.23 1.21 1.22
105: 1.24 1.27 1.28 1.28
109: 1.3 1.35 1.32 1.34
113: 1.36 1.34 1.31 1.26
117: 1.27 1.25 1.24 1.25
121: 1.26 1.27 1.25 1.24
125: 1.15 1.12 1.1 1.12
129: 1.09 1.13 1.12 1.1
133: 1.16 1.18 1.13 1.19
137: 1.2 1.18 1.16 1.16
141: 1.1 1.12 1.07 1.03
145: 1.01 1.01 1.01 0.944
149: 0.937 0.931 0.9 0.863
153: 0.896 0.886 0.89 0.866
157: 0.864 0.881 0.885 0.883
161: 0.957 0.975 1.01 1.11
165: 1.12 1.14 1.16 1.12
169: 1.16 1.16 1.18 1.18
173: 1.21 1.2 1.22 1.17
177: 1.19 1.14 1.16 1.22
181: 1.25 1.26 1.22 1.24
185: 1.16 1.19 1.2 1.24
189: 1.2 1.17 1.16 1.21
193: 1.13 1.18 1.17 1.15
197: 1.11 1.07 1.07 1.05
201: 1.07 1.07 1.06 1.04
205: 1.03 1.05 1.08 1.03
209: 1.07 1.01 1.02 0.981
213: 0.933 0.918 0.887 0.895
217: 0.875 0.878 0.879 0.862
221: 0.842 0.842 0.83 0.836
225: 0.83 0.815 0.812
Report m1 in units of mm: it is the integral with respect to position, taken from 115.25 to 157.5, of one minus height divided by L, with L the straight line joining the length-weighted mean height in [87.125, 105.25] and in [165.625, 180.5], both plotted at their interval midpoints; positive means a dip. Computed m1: 5.2 mm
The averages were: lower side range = 1.33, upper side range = 1.17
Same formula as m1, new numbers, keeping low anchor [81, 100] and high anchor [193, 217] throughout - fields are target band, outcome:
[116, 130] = 1.4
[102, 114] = 0.9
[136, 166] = 5.7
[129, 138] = 1.0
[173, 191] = -1.3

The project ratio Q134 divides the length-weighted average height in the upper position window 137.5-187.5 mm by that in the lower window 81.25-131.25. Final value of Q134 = 0.8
